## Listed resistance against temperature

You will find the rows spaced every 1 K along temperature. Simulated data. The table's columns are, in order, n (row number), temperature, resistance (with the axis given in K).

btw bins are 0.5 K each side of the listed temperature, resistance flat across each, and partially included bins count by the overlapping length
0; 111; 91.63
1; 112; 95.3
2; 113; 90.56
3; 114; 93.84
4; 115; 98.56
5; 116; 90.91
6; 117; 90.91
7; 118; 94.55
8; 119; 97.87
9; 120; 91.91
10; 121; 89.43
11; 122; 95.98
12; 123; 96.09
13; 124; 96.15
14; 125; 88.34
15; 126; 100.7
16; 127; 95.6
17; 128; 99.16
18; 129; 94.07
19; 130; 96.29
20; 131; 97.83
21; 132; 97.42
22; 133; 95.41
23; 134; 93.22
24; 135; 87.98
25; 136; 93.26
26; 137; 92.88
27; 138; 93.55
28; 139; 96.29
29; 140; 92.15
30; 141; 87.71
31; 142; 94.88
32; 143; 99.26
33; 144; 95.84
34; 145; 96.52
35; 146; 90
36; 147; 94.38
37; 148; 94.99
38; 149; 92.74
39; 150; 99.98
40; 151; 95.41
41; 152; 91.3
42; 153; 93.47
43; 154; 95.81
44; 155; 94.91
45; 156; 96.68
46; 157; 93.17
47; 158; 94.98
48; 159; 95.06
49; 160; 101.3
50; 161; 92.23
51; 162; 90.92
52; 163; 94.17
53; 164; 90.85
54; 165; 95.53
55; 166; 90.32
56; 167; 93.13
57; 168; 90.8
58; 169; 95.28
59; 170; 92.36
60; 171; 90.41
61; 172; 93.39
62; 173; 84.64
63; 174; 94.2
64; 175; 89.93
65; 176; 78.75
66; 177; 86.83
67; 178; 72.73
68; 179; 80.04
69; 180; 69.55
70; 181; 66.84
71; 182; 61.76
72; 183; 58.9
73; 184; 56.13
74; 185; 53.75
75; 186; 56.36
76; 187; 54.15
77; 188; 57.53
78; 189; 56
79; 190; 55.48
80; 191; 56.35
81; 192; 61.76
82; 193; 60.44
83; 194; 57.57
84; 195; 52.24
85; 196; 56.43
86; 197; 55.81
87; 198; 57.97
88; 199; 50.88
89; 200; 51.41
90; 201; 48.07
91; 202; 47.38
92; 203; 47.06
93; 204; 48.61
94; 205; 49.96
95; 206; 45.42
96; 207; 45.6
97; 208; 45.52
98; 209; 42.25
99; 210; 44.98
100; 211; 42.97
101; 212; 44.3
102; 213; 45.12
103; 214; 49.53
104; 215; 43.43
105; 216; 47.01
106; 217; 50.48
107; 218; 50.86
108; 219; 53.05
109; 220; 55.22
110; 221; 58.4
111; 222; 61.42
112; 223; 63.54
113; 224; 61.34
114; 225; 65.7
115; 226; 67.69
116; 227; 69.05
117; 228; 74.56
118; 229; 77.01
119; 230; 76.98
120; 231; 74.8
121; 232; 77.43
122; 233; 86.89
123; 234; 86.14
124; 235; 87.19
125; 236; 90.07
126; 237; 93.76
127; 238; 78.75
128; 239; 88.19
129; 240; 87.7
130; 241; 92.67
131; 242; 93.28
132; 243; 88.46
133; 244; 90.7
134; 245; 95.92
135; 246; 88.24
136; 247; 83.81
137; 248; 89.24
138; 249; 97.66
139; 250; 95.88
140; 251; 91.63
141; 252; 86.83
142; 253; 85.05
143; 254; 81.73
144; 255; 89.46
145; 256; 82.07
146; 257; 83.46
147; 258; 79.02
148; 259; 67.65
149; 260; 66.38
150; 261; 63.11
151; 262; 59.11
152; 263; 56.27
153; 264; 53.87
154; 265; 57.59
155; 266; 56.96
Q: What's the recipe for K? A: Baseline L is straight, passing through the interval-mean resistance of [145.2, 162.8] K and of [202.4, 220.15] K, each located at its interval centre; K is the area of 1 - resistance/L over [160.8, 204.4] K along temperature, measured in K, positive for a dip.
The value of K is 0.9 K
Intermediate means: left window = 94.6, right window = 47.1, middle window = 70.2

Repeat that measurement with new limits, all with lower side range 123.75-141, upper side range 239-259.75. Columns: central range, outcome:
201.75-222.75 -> 9.6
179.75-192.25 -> 4.5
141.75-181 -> 0.6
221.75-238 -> 2.3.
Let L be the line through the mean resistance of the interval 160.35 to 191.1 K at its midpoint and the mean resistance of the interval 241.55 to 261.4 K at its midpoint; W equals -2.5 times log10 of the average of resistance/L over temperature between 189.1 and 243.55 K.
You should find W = 0.298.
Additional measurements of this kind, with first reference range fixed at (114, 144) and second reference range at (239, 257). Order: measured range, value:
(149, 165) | -0.02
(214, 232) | 0.41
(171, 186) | 0.23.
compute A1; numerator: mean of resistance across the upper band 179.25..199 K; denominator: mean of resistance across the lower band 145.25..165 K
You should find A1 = 0.62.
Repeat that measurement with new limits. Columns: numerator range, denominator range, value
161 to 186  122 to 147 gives 0.86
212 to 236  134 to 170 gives 0.69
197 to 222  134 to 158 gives 0.52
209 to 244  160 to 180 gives 0.77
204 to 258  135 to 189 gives 0.83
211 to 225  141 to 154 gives 0.56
